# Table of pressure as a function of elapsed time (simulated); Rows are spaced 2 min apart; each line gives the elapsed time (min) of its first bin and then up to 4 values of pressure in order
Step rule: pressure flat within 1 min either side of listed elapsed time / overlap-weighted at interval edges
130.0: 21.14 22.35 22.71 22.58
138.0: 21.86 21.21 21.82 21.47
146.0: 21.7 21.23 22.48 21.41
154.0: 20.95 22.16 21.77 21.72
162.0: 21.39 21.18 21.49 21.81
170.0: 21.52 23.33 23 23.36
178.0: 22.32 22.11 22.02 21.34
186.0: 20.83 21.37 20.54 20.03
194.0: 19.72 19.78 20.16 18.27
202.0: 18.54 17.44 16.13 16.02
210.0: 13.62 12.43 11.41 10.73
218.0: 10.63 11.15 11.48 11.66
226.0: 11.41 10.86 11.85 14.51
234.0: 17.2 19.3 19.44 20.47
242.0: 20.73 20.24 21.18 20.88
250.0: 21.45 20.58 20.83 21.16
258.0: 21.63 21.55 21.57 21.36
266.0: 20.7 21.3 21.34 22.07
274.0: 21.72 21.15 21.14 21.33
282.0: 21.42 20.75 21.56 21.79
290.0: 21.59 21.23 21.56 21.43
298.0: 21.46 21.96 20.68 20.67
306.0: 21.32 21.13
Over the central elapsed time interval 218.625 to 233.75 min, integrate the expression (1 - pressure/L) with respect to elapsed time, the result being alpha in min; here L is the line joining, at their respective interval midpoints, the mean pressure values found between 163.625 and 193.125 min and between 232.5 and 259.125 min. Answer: 6.3 min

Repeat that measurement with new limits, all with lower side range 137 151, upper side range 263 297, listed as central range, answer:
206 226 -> 8.6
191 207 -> 2.1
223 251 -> 5.5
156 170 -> 0.0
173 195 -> 0.1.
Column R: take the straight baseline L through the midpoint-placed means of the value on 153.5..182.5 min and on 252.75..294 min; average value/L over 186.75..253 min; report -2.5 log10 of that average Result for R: 0.28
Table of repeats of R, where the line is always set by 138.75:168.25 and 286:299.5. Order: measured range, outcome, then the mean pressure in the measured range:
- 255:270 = 0.01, 21.3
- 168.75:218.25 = 0.15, 18.8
